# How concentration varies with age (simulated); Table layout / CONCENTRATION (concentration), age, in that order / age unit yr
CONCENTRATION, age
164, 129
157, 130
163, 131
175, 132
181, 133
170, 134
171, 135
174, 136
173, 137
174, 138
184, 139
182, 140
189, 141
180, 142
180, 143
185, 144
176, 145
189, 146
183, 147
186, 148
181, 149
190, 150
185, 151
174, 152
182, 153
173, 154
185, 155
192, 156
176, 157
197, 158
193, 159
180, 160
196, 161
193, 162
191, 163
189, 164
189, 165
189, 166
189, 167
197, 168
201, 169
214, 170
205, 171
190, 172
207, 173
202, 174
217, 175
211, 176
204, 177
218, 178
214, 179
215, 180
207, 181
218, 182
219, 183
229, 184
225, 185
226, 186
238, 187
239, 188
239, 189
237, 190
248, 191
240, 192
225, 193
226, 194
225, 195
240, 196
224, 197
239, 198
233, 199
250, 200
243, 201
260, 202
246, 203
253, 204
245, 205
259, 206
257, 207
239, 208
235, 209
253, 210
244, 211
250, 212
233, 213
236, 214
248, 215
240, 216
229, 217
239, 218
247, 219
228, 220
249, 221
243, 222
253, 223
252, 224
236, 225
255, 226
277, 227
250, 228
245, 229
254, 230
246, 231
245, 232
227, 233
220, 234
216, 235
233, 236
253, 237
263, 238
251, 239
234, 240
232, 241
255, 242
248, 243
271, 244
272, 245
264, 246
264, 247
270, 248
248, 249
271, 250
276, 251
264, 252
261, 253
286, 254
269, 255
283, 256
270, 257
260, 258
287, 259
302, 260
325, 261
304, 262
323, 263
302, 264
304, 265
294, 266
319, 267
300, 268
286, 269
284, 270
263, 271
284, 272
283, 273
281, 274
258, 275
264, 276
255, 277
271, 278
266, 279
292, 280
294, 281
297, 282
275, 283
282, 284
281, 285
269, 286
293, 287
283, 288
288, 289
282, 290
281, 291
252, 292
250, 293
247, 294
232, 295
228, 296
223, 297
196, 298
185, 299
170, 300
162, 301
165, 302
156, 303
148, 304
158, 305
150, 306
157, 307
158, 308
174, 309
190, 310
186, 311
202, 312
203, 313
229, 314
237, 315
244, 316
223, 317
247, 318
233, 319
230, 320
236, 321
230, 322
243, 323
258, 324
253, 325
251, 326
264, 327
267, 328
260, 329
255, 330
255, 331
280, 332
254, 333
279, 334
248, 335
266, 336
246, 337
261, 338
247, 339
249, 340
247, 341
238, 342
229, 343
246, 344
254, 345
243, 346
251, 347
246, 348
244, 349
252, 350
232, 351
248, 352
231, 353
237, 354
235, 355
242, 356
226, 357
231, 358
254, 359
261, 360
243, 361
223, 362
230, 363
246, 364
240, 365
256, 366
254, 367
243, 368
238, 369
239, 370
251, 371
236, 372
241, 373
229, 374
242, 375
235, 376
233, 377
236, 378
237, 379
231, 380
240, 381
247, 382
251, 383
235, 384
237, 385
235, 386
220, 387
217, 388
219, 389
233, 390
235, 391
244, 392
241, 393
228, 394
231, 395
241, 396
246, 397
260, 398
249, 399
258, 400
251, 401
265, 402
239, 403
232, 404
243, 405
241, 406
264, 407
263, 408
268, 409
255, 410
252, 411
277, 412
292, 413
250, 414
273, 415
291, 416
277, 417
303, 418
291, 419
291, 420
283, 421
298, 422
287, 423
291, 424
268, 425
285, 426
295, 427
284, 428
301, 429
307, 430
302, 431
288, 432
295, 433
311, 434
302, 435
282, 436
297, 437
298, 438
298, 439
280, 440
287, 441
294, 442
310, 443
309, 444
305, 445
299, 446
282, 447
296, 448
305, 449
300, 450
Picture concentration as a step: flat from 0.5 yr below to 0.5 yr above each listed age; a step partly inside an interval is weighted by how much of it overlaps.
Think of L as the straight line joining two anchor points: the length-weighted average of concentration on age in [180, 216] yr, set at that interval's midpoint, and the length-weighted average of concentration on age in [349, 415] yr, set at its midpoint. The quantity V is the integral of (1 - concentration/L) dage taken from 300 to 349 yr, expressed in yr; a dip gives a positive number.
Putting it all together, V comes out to 3.0 yr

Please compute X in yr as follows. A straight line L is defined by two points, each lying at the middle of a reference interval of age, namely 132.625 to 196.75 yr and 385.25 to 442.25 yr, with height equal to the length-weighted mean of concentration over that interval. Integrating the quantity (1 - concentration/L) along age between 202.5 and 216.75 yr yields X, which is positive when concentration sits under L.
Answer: -2.2 yr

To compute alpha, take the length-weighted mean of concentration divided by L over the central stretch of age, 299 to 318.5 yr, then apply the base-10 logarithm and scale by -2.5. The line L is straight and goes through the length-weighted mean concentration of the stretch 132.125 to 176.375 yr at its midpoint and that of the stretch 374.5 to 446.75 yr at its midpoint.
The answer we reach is 0.25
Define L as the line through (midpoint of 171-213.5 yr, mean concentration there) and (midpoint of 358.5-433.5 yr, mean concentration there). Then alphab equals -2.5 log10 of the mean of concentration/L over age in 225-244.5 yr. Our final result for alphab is -0.04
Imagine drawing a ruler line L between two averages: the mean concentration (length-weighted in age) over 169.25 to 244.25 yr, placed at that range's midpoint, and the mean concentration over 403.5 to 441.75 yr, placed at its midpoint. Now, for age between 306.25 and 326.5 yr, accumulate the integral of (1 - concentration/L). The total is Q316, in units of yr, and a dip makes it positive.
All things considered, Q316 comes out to 3.2 yr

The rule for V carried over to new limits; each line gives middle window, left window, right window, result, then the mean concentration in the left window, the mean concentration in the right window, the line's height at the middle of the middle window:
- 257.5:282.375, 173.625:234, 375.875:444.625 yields -4.2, 237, 266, 246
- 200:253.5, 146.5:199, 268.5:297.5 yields -2.4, 207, 270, 238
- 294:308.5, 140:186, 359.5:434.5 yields 3.2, 196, 256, 232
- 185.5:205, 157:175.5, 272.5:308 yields -3.1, 196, 238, 206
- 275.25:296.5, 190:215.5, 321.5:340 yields -1.6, 242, 256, 251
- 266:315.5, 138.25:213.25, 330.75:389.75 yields -1.8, 212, 243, 231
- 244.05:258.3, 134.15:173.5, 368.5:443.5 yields -3.5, 187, 262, 216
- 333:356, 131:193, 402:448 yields 0.9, 198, 283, 257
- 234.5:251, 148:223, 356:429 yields -1.8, 219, 252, 229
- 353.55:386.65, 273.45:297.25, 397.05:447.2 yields 4.3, 269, 280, 276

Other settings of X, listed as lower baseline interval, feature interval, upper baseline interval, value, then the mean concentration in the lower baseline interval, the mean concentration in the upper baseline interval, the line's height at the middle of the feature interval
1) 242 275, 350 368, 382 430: 1.7 yr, 281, 260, 267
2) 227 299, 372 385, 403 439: 1.8 yr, 267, 281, 277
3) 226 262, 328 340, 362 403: -0.6 yr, 260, 240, 247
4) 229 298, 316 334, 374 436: 1.0 yr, 269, 261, 265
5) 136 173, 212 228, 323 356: -2.7 yr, 187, 251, 210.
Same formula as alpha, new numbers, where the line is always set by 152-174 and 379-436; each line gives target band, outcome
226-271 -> -0.23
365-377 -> 0.05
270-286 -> -0.22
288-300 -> -0.05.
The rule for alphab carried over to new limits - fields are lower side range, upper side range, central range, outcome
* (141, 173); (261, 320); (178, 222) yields -0.15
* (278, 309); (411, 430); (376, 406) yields 0.14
